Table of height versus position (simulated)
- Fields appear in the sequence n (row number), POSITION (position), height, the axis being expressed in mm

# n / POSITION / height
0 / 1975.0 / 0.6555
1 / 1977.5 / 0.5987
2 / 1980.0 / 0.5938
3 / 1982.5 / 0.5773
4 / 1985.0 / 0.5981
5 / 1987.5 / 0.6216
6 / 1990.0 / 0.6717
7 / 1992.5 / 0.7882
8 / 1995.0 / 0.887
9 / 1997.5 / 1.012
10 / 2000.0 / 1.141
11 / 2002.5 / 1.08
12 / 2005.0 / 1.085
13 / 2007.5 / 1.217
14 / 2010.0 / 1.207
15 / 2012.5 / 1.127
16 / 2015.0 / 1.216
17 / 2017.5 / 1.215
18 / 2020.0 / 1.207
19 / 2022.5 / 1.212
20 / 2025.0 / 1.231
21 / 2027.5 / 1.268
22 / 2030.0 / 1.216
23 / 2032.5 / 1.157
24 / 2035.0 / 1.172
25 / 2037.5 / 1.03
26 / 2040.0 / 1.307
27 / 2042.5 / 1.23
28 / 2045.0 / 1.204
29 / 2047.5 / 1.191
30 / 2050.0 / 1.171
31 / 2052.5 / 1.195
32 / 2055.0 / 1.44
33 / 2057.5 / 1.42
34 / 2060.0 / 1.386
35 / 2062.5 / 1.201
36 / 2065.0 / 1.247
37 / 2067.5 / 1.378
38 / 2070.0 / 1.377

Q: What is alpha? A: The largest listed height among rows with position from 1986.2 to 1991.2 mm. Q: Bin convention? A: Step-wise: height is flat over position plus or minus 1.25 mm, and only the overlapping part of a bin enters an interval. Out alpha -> 0.6717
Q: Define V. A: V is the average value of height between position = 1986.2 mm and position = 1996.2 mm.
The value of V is 0.741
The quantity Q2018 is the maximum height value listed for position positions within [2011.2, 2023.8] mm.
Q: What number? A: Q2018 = 1.216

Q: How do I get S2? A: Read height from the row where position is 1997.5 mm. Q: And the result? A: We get 1.012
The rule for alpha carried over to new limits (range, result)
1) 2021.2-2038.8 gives 1.268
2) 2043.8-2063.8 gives 1.44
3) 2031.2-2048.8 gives 1.307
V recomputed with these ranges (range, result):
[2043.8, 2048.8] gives 1.2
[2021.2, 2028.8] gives 1.24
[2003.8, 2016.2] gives 1.17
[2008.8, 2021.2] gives 1.19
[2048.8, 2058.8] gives 1.31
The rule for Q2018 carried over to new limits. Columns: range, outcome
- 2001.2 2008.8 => 1.217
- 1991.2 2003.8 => 1.141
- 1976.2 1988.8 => 0.6216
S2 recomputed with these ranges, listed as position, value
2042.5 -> 1.23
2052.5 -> 1.195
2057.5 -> 1.42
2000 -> 1.141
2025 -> 1.231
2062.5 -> 1.201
